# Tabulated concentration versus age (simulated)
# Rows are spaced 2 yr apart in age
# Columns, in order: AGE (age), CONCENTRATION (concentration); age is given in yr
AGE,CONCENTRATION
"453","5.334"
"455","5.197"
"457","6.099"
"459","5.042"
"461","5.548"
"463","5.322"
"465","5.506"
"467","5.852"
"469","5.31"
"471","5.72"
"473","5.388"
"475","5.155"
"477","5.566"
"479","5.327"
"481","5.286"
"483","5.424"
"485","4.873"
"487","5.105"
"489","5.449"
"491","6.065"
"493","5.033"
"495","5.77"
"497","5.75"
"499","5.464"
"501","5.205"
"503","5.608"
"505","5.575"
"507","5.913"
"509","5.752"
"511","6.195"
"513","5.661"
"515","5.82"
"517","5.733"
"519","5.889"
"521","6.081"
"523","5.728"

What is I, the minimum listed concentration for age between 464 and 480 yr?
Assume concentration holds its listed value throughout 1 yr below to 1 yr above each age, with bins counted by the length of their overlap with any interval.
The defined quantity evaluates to 5.155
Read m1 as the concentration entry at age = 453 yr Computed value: 5.334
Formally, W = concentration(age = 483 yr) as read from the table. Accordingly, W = 5.424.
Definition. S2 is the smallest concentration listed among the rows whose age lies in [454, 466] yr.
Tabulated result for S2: 5.042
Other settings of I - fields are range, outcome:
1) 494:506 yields 5.205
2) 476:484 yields 5.286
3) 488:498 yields 5.033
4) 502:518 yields 5.575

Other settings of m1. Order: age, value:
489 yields 5.449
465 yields 5.506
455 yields 5.197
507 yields 5.913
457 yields 6.099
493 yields 5.033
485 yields 4.873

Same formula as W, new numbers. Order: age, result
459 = 5.042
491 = 6.065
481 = 5.286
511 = 6.195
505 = 5.575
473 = 5.388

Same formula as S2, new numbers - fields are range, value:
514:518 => 5.733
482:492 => 4.873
